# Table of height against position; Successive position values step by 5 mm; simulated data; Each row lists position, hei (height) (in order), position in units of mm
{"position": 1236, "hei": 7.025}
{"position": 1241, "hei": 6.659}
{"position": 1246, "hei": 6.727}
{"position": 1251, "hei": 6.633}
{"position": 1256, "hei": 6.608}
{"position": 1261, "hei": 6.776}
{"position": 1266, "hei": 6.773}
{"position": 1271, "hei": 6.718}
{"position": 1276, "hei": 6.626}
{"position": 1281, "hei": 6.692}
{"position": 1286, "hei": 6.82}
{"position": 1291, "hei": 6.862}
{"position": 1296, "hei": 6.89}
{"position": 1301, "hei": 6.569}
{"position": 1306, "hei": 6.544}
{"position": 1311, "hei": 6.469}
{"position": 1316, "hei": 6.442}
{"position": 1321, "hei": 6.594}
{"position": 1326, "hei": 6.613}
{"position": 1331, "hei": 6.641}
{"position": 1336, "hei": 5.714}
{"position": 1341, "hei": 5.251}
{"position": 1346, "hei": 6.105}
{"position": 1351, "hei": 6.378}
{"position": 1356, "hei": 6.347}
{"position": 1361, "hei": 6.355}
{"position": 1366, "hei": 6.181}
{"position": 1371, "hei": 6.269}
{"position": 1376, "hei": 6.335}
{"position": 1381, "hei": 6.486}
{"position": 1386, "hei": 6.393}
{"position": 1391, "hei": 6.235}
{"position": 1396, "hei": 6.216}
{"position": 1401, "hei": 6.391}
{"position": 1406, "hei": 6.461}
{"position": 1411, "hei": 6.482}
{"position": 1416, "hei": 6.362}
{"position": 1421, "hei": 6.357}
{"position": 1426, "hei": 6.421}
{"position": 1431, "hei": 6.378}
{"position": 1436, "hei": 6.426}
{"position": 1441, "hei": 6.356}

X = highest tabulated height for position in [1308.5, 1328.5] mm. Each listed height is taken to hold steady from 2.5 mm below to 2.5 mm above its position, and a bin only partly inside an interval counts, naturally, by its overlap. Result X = 6.613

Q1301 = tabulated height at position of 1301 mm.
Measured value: 6.569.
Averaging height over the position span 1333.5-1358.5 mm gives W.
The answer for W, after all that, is 5.96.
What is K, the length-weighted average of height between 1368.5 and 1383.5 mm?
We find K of 6.36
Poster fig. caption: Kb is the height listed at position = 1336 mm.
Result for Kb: 5.714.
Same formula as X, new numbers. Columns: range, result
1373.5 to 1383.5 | 6.486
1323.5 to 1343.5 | 6.641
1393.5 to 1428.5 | 6.482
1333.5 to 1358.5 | 6.378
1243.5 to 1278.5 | 6.776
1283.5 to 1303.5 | 6.89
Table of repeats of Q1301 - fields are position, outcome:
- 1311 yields 6.469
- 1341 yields 5.251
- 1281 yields 6.692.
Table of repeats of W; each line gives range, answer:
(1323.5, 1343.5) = 6.05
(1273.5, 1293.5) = 6.75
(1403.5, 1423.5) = 6.42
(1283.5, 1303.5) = 6.79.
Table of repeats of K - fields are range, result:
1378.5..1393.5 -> 6.37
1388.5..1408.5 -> 6.33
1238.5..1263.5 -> 6.68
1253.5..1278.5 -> 6.7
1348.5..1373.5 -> 6.31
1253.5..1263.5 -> 6.69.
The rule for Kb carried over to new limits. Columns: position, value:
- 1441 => 6.356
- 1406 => 6.461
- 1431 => 6.378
